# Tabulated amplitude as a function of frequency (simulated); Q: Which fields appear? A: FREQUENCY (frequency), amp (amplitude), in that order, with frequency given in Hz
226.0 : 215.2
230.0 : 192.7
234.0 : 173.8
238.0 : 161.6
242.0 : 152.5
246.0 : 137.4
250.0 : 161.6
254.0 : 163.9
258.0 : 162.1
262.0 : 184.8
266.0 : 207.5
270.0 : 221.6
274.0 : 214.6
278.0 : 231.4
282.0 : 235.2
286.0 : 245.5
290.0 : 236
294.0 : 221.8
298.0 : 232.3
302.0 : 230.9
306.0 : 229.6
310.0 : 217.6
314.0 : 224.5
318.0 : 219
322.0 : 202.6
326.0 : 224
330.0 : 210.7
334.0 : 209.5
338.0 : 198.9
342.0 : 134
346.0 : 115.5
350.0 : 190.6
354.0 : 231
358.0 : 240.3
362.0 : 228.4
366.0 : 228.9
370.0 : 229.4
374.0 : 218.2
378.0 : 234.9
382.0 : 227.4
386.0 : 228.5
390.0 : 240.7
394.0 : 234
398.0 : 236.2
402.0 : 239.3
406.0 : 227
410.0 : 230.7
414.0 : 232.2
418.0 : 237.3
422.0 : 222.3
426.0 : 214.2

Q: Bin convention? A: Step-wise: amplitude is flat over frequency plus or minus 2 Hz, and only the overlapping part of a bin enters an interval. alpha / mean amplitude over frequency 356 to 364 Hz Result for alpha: 234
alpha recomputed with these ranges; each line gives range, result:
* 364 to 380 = 228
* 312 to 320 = 222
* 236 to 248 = 150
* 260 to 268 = 196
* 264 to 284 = 222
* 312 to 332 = 216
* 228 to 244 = 170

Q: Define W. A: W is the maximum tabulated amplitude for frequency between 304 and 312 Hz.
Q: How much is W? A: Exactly 229.6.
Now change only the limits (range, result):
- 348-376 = 240.3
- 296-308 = 232.3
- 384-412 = 240.7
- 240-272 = 221.6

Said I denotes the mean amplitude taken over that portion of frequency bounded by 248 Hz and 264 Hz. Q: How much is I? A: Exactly 168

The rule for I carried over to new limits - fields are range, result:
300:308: 230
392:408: 234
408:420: 233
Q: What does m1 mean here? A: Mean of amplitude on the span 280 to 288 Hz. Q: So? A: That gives 240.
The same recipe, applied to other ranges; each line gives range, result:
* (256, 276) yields 198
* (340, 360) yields 182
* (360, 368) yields 229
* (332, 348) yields 164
